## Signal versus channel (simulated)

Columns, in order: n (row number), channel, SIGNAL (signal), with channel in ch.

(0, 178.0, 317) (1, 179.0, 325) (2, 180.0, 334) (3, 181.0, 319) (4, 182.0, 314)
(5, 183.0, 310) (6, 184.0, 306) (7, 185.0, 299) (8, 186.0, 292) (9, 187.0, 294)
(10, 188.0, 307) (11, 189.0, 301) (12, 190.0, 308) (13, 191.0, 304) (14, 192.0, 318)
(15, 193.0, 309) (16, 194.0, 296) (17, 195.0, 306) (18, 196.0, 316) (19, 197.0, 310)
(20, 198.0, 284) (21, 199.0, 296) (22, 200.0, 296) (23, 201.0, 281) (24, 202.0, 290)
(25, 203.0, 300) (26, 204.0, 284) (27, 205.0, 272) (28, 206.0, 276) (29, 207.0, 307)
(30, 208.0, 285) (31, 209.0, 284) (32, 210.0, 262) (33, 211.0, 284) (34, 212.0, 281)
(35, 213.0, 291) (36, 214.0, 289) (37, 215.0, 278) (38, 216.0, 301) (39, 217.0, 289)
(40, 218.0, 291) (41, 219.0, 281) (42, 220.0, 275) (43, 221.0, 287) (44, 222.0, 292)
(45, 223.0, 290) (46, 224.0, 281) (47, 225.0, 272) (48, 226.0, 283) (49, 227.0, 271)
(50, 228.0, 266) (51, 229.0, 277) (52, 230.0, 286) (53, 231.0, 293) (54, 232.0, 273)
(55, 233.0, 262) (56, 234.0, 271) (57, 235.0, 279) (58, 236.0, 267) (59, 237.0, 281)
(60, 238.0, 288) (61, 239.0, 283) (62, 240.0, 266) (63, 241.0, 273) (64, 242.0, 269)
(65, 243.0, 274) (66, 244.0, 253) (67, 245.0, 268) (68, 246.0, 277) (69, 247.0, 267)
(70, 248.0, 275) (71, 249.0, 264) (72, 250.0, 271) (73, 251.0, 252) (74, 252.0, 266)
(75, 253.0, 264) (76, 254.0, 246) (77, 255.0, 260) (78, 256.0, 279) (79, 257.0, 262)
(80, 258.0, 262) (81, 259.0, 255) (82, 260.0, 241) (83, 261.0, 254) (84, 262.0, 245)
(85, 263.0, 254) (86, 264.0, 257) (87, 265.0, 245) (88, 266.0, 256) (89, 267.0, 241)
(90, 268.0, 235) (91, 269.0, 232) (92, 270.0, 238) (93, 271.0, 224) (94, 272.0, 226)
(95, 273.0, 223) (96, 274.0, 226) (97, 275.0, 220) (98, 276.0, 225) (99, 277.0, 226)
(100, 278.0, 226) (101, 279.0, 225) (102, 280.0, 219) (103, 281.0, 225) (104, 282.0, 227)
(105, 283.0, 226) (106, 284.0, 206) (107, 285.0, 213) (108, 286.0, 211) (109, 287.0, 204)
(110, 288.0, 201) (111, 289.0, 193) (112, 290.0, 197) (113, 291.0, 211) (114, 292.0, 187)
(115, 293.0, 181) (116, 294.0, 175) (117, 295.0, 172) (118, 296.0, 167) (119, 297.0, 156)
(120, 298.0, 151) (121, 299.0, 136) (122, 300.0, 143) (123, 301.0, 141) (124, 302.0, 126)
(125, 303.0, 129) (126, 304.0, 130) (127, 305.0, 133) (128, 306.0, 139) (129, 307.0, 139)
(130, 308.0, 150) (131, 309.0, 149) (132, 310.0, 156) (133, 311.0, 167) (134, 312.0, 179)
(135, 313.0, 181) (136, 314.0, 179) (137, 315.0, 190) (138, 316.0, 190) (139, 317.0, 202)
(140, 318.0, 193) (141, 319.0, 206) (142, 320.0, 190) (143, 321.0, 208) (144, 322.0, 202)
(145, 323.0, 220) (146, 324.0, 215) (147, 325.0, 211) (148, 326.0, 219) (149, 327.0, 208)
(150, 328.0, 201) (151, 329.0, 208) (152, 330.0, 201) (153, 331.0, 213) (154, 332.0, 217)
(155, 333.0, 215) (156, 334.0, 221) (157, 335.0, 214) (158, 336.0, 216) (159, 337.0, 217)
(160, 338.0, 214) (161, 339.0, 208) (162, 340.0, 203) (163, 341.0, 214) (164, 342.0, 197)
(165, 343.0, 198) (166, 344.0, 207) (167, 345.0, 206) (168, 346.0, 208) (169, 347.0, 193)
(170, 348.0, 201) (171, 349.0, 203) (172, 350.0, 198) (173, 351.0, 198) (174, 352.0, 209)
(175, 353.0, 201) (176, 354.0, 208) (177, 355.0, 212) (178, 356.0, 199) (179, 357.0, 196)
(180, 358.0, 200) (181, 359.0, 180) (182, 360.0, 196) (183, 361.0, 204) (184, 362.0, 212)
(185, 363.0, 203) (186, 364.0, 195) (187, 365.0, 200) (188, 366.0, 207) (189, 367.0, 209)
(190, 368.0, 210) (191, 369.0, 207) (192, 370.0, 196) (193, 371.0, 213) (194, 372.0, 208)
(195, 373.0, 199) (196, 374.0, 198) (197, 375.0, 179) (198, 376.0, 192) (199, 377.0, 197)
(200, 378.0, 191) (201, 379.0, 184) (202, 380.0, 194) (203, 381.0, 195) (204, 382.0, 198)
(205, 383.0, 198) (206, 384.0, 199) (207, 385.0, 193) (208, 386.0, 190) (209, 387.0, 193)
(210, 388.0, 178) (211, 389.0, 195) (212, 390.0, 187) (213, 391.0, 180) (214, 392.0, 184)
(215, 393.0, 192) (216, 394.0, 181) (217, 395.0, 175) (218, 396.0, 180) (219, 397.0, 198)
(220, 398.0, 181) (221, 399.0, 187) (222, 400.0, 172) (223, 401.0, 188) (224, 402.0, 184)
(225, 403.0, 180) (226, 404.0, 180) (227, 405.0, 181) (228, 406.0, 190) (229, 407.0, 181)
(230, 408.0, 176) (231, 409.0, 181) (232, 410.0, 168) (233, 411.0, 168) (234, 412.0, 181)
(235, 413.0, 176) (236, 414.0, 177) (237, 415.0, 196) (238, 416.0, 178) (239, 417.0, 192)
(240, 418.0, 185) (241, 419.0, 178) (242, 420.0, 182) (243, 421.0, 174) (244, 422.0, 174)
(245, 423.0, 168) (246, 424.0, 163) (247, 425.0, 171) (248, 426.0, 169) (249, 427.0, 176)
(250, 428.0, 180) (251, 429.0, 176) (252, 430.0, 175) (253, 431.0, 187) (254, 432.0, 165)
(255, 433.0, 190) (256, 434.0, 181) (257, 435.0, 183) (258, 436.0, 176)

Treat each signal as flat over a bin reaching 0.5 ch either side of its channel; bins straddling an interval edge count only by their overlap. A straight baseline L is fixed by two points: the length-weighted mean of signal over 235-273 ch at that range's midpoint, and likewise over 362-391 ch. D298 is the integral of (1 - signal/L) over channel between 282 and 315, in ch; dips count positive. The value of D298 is 9.2 ch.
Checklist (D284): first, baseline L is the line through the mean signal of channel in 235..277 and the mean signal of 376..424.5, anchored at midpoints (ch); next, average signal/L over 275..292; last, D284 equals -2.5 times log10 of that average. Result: 0.13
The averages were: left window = 255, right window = 184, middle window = 214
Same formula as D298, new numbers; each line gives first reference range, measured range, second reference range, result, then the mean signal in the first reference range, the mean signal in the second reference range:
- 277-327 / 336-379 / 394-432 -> -4.82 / 184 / 179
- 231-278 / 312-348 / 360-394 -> 2.31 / 256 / 196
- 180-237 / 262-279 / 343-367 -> 1.22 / 290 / 202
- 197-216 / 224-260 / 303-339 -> -1.84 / 287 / 191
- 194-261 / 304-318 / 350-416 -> 3.99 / 278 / 192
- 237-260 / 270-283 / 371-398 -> 1.36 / 267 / 191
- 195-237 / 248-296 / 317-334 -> 3.03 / 284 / 208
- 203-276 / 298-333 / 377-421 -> 7.45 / 267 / 185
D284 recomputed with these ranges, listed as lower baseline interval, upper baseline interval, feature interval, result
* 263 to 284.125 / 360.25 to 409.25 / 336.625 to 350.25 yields 0.01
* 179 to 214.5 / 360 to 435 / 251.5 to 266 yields 0.03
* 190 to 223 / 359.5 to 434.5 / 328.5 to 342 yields 0.04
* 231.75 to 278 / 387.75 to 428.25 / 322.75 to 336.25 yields 0.03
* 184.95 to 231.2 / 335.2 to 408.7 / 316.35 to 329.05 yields 0.09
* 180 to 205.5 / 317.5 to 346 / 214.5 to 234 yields 0.00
